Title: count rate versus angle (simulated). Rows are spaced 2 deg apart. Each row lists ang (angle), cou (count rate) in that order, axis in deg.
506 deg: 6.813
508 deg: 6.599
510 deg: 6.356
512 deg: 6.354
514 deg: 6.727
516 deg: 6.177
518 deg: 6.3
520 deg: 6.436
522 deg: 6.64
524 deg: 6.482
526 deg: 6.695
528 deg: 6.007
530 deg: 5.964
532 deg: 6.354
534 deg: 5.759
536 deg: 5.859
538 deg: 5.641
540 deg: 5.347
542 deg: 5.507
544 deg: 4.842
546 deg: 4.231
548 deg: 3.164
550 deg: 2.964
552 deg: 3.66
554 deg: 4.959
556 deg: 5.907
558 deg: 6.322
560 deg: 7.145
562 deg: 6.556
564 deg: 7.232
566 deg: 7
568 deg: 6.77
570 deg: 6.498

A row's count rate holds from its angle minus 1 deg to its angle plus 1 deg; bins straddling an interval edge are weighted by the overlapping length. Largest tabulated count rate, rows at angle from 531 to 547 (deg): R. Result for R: 6.354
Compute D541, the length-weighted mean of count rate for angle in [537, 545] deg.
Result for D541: 5.33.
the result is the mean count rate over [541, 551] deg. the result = 4.14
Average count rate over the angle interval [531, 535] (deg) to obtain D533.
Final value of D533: 6.06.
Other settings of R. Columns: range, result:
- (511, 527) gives 6.727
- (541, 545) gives 5.507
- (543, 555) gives 4.959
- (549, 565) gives 7.232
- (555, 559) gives 6.322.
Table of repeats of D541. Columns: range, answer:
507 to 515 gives 6.51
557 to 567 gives 6.85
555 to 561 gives 6.46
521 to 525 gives 6.56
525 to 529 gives 6.35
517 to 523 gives 6.46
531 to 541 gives 5.79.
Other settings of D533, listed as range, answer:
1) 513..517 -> 6.45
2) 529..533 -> 6.16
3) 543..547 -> 4.54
